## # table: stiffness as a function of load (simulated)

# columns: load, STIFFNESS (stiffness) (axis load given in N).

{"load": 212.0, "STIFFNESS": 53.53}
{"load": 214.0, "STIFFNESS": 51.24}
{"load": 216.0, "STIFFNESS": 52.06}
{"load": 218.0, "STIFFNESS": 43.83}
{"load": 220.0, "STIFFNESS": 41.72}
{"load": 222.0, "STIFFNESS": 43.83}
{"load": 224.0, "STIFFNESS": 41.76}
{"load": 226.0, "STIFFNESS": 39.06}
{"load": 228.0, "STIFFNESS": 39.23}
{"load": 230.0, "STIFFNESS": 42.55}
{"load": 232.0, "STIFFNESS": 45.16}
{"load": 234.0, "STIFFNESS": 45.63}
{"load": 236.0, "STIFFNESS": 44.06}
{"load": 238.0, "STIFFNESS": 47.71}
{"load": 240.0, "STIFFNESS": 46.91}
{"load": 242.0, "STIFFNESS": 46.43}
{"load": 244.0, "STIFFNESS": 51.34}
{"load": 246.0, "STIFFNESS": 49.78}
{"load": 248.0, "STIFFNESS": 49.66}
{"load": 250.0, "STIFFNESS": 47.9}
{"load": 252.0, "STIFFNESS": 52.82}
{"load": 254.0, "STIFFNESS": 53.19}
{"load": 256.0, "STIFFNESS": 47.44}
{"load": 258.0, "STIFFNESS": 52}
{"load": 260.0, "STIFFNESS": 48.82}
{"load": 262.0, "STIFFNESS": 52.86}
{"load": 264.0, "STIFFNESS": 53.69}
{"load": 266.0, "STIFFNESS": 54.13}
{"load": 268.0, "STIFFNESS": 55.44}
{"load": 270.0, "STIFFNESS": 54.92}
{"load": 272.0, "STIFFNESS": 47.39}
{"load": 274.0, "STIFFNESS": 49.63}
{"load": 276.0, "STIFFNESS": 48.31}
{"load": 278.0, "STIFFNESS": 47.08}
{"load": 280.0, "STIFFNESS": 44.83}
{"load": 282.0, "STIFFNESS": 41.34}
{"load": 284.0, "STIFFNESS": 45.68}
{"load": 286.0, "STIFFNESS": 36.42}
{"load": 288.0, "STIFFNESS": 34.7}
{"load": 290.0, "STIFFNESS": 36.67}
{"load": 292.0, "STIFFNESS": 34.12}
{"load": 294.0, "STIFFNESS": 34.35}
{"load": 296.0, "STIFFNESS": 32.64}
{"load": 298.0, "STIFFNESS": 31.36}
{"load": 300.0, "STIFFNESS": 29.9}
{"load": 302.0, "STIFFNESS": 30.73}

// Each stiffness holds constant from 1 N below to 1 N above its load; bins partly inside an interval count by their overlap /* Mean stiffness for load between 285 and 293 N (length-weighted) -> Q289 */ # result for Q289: 35.5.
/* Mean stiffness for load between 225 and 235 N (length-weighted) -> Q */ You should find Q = 42.3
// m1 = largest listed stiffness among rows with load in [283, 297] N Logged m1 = 45.68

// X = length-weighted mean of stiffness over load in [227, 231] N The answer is 40.9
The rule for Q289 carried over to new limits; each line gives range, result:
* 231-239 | 45.6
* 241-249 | 49.3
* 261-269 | 54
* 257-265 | 51.8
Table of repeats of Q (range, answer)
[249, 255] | 51.3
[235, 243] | 46.3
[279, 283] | 43.1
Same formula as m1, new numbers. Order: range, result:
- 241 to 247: 51.34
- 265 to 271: 55.44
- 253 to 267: 54.13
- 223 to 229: 41.76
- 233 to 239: 47.71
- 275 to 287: 48.31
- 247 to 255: 53.19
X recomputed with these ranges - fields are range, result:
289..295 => 35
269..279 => 49.5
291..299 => 33.1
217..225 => 42.8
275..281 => 46.7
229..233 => 43.9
